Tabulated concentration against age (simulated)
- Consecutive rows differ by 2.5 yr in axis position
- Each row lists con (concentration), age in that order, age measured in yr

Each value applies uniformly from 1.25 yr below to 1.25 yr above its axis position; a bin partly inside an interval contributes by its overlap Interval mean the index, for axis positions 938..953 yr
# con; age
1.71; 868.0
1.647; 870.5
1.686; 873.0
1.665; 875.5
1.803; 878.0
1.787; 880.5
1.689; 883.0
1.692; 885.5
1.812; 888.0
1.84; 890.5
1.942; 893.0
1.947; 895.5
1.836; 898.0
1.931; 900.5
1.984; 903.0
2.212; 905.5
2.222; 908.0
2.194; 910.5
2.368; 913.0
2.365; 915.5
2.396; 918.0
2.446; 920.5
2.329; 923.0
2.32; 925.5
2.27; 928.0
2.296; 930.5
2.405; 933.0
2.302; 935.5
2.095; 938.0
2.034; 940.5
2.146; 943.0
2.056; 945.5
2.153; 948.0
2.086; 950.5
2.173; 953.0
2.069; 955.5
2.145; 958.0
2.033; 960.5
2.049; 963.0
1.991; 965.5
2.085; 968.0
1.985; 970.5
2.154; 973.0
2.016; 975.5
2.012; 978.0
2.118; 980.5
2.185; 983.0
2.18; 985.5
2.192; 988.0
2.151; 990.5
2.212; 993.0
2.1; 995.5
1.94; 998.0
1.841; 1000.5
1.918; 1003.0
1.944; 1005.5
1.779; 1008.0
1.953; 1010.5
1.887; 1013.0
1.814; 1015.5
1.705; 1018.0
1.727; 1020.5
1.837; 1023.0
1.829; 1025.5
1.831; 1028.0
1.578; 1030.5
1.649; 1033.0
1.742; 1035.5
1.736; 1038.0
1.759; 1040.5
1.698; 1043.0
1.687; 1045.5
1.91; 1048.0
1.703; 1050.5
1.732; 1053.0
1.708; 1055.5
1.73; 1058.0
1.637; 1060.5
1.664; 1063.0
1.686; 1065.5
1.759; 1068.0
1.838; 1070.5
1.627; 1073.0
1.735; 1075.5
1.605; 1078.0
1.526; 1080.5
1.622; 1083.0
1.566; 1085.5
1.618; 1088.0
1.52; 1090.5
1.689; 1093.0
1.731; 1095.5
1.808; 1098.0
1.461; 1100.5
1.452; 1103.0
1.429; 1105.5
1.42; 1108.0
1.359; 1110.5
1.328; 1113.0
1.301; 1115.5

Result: 2.1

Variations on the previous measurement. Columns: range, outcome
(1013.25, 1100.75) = 1.7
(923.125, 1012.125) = 2.1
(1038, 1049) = 1.76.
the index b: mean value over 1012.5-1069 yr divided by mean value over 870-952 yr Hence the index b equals 0.84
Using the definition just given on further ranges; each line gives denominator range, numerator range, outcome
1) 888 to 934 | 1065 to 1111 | 0.74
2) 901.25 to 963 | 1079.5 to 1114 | 0.70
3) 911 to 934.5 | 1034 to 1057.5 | 0.74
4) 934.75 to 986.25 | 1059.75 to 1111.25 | 0.77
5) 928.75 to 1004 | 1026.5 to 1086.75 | 0.81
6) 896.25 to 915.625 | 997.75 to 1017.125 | 0.89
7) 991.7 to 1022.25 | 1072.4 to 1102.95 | 0.85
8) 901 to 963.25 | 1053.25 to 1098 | 0.76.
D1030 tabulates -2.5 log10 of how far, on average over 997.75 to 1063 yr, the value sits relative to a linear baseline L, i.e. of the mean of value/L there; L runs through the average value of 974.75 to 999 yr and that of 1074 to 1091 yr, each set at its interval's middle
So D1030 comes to 0.06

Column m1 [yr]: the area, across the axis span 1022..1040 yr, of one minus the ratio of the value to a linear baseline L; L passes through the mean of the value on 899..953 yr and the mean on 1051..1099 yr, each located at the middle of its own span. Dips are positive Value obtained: 0.9 yr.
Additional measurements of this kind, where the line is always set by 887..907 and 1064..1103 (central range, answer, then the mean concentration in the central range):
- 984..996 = -2.52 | 2.17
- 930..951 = -3.35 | 2.17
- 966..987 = -3.16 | 2.09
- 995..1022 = -1.54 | 1.87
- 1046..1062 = -0.37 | 1.73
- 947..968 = -2.72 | 2.09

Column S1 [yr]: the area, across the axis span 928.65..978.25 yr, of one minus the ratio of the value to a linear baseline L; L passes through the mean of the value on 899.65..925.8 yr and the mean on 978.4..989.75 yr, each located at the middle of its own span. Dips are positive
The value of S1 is 1.8 yr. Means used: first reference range 2.25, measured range 2.12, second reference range 2.16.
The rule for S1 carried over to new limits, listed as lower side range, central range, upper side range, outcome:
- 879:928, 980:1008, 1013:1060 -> -3.1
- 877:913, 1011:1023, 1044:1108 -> -0.4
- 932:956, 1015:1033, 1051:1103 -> 1.0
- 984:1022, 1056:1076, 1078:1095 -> -0.3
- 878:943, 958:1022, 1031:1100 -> -3.7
